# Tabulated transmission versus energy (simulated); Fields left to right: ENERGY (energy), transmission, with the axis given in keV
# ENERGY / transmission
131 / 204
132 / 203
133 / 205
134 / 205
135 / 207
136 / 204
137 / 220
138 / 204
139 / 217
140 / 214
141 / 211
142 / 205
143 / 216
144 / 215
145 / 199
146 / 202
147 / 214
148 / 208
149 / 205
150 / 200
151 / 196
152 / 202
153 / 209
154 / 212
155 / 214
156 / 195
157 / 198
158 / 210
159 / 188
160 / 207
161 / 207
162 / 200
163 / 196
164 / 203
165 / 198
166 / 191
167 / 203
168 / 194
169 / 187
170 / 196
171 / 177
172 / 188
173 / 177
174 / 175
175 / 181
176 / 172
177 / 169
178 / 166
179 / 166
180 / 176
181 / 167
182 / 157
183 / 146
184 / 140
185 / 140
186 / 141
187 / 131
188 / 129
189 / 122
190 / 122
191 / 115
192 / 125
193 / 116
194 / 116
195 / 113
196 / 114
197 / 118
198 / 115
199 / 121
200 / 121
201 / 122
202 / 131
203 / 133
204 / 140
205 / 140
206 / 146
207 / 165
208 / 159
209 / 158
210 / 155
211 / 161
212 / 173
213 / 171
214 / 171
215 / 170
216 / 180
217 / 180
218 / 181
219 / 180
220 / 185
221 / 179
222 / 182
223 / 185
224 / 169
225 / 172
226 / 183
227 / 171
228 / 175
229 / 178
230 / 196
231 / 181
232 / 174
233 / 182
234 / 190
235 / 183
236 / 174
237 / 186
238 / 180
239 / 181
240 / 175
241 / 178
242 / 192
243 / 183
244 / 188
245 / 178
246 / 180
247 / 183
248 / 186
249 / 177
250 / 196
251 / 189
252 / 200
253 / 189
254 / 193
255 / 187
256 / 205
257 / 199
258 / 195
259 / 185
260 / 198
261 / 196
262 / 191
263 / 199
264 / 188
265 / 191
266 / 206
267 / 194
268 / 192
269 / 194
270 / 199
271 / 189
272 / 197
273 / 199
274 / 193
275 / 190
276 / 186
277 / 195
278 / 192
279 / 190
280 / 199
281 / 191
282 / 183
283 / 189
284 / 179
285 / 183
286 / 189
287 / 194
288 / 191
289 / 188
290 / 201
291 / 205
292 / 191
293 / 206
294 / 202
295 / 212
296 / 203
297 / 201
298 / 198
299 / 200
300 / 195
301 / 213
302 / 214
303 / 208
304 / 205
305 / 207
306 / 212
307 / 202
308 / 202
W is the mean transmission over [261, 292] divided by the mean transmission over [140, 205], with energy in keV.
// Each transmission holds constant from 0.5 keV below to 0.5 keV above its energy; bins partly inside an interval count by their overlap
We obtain 1.13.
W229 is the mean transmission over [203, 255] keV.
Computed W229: 177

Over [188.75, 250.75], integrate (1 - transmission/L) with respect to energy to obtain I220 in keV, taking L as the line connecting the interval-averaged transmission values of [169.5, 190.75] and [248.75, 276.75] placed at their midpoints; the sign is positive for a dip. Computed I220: 4.8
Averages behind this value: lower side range 158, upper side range 194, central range 162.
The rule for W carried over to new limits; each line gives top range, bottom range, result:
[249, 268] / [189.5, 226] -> 1.29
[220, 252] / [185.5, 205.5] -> 1.46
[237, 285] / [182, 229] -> 1.27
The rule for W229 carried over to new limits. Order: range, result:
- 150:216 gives 164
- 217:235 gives 180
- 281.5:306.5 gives 199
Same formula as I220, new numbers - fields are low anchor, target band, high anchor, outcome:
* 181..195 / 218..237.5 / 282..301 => -3.0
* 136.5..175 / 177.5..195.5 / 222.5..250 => 5.1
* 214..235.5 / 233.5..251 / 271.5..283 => 0.1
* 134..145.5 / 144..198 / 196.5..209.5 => 0.5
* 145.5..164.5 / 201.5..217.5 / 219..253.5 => 2.6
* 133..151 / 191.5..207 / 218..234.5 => 5.2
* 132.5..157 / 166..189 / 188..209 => -1.0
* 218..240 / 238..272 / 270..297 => -0.6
